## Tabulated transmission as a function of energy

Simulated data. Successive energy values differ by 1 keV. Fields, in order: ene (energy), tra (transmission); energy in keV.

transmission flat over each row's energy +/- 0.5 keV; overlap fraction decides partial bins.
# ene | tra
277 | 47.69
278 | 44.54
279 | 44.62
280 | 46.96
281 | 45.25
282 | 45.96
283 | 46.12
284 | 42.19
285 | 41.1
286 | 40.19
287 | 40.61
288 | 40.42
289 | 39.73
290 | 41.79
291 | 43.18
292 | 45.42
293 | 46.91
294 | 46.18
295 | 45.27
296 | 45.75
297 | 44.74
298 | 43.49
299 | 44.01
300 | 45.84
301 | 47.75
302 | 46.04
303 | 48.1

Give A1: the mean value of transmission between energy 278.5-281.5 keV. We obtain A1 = 45.6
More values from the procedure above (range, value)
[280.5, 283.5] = 45.8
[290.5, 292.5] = 44.3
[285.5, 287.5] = 40.4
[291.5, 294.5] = 46.2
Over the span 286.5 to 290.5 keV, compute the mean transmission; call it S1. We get 40.6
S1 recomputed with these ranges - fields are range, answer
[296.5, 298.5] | 44.1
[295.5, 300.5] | 44.8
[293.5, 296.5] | 45.7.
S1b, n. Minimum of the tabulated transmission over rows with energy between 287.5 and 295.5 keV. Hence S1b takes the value 39.73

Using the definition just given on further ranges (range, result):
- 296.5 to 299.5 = 43.49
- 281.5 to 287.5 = 40.19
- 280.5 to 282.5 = 45.25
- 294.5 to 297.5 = 44.74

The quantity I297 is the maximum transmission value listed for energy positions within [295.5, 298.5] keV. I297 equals 45.75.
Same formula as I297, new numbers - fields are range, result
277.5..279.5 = 44.62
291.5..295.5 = 46.91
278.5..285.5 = 46.96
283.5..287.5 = 42.19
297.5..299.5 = 44.01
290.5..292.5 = 45.42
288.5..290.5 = 41.79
